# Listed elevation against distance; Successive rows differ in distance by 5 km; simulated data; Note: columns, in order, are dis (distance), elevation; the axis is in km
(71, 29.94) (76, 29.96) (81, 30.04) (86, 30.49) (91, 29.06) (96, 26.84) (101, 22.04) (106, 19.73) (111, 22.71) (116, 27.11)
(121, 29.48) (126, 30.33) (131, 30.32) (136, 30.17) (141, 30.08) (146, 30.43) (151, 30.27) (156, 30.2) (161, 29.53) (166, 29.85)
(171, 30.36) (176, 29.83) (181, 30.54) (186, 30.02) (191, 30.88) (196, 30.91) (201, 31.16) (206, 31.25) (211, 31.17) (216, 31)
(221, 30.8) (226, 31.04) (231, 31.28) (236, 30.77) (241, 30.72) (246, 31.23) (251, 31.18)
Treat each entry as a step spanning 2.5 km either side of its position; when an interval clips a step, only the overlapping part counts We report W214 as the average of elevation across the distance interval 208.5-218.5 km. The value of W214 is 31.1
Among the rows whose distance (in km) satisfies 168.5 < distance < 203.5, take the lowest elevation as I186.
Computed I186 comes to 29.83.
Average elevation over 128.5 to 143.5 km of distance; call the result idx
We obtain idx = 30.2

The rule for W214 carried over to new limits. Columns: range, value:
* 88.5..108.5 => 24.4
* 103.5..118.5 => 23.2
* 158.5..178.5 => 29.9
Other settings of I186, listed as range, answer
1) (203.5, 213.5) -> 31.17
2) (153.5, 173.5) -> 29.53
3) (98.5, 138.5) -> 19.73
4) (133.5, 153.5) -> 30.08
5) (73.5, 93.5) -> 29.06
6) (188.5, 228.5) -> 30.8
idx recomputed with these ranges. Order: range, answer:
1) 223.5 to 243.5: 31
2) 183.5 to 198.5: 30.6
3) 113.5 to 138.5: 29.5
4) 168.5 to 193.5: 30.3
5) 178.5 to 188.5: 30.3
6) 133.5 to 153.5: 30.2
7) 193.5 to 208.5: 31.1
